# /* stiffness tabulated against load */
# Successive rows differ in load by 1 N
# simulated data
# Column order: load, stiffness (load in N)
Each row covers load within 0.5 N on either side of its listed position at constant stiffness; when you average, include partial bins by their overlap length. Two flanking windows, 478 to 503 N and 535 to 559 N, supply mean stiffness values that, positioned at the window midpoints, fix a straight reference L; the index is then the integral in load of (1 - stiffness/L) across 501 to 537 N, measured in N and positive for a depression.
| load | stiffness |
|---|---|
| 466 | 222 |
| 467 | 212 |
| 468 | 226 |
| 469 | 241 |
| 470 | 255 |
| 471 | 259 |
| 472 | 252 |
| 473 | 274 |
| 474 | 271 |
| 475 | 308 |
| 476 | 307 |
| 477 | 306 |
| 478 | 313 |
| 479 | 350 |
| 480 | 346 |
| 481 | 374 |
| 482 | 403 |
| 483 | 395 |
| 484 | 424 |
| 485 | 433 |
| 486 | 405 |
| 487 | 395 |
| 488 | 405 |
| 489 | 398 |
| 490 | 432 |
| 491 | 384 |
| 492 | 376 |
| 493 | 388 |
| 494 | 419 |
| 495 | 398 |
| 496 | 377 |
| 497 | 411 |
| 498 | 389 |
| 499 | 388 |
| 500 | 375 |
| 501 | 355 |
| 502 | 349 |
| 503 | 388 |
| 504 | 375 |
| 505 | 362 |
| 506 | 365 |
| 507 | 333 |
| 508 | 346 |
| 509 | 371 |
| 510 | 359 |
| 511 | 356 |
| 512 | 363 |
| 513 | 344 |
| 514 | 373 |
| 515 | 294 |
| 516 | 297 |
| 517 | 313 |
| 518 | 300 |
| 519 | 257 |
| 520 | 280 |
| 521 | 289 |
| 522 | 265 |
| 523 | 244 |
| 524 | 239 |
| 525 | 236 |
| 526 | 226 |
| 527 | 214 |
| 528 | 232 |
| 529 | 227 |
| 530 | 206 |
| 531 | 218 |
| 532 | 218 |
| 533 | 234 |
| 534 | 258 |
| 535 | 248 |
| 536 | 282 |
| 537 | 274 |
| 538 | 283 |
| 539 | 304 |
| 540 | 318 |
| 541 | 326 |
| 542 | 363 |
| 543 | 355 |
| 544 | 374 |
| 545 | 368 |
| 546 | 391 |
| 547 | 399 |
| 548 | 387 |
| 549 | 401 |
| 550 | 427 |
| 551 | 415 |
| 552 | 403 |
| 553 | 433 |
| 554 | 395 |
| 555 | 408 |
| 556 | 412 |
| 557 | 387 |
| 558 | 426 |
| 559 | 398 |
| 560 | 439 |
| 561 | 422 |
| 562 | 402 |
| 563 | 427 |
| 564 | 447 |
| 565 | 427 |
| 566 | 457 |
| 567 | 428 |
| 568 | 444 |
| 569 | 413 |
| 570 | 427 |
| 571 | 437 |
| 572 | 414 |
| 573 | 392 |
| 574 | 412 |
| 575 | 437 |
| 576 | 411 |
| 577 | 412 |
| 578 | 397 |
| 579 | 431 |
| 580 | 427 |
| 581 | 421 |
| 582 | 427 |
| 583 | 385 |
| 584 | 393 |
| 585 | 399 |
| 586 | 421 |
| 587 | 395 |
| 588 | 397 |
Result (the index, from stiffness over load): 8.1 N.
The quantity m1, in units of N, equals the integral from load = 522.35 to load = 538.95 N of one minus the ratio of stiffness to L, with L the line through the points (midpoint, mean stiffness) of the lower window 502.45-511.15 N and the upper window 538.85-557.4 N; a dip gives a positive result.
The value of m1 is 5.9 N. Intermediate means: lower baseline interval 362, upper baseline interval 384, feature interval 242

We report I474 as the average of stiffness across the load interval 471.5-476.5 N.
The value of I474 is 282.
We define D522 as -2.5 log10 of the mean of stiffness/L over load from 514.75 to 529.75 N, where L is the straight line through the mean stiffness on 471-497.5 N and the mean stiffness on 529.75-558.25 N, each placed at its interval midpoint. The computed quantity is 0.33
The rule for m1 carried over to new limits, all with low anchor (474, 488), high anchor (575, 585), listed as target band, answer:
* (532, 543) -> 2.9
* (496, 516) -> 0.8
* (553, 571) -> -0.8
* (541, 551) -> 0.3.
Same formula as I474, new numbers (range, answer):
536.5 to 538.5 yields 278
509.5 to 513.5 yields 356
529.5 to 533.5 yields 219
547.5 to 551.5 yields 408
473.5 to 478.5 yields 301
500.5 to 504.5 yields 367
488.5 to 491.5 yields 405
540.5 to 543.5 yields 348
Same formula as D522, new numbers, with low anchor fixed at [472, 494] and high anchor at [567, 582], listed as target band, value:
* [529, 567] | 0.13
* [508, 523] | 0.21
